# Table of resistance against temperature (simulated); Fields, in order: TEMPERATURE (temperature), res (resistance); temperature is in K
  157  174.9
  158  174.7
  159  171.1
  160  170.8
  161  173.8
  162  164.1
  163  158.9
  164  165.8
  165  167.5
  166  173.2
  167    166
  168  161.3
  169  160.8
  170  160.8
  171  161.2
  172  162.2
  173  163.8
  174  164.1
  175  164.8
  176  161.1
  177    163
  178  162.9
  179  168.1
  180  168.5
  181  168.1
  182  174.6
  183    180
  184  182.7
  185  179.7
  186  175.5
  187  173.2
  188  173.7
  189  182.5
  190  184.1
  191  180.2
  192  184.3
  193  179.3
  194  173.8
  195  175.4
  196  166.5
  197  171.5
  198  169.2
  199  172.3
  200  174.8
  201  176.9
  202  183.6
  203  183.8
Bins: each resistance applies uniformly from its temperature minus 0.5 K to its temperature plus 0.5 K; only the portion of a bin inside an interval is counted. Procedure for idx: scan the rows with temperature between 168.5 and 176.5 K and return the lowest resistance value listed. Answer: 160.8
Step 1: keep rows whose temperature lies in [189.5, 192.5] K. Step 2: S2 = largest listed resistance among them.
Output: 184.3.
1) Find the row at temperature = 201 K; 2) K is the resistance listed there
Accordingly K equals 176.9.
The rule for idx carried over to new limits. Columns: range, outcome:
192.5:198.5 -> 166.5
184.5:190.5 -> 173.2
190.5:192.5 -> 180.2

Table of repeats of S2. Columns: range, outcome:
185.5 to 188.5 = 175.5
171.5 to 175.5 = 164.8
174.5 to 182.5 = 174.6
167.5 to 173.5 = 163.8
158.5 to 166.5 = 173.8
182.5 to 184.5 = 182.7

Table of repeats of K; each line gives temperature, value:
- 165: 167.5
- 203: 183.8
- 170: 160.8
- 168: 161.3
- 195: 175.4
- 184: 182.7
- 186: 175.5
